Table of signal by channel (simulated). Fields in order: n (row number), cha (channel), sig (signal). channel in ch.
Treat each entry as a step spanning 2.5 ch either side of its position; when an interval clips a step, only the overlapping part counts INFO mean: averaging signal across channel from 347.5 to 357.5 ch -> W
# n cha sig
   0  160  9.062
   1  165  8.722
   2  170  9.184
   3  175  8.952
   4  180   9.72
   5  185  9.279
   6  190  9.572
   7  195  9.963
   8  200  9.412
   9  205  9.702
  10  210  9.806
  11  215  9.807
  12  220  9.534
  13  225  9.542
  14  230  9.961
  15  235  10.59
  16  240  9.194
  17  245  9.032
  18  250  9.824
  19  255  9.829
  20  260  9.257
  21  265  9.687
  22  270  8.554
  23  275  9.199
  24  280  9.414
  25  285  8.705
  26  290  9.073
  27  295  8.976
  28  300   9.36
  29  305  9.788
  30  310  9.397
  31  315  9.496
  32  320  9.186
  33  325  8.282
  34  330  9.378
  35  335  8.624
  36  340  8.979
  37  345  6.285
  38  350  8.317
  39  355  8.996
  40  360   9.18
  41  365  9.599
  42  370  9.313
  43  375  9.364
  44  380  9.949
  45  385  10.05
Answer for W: 8.66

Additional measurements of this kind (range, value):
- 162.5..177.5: 8.95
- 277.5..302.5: 9.11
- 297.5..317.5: 9.51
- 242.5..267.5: 9.53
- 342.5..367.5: 8.48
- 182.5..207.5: 9.59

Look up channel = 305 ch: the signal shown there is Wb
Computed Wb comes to 9.788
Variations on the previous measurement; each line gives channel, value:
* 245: 9.032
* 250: 9.824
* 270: 8.554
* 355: 8.996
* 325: 8.282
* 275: 9.199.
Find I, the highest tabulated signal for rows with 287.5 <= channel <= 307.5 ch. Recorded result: 9.788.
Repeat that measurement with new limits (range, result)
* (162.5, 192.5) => 9.72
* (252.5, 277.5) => 9.829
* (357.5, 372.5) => 9.599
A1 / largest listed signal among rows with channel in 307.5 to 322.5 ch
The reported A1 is 9.496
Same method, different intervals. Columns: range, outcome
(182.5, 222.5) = 9.963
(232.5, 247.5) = 10.59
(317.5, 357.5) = 9.378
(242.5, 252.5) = 9.824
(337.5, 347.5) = 8.979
